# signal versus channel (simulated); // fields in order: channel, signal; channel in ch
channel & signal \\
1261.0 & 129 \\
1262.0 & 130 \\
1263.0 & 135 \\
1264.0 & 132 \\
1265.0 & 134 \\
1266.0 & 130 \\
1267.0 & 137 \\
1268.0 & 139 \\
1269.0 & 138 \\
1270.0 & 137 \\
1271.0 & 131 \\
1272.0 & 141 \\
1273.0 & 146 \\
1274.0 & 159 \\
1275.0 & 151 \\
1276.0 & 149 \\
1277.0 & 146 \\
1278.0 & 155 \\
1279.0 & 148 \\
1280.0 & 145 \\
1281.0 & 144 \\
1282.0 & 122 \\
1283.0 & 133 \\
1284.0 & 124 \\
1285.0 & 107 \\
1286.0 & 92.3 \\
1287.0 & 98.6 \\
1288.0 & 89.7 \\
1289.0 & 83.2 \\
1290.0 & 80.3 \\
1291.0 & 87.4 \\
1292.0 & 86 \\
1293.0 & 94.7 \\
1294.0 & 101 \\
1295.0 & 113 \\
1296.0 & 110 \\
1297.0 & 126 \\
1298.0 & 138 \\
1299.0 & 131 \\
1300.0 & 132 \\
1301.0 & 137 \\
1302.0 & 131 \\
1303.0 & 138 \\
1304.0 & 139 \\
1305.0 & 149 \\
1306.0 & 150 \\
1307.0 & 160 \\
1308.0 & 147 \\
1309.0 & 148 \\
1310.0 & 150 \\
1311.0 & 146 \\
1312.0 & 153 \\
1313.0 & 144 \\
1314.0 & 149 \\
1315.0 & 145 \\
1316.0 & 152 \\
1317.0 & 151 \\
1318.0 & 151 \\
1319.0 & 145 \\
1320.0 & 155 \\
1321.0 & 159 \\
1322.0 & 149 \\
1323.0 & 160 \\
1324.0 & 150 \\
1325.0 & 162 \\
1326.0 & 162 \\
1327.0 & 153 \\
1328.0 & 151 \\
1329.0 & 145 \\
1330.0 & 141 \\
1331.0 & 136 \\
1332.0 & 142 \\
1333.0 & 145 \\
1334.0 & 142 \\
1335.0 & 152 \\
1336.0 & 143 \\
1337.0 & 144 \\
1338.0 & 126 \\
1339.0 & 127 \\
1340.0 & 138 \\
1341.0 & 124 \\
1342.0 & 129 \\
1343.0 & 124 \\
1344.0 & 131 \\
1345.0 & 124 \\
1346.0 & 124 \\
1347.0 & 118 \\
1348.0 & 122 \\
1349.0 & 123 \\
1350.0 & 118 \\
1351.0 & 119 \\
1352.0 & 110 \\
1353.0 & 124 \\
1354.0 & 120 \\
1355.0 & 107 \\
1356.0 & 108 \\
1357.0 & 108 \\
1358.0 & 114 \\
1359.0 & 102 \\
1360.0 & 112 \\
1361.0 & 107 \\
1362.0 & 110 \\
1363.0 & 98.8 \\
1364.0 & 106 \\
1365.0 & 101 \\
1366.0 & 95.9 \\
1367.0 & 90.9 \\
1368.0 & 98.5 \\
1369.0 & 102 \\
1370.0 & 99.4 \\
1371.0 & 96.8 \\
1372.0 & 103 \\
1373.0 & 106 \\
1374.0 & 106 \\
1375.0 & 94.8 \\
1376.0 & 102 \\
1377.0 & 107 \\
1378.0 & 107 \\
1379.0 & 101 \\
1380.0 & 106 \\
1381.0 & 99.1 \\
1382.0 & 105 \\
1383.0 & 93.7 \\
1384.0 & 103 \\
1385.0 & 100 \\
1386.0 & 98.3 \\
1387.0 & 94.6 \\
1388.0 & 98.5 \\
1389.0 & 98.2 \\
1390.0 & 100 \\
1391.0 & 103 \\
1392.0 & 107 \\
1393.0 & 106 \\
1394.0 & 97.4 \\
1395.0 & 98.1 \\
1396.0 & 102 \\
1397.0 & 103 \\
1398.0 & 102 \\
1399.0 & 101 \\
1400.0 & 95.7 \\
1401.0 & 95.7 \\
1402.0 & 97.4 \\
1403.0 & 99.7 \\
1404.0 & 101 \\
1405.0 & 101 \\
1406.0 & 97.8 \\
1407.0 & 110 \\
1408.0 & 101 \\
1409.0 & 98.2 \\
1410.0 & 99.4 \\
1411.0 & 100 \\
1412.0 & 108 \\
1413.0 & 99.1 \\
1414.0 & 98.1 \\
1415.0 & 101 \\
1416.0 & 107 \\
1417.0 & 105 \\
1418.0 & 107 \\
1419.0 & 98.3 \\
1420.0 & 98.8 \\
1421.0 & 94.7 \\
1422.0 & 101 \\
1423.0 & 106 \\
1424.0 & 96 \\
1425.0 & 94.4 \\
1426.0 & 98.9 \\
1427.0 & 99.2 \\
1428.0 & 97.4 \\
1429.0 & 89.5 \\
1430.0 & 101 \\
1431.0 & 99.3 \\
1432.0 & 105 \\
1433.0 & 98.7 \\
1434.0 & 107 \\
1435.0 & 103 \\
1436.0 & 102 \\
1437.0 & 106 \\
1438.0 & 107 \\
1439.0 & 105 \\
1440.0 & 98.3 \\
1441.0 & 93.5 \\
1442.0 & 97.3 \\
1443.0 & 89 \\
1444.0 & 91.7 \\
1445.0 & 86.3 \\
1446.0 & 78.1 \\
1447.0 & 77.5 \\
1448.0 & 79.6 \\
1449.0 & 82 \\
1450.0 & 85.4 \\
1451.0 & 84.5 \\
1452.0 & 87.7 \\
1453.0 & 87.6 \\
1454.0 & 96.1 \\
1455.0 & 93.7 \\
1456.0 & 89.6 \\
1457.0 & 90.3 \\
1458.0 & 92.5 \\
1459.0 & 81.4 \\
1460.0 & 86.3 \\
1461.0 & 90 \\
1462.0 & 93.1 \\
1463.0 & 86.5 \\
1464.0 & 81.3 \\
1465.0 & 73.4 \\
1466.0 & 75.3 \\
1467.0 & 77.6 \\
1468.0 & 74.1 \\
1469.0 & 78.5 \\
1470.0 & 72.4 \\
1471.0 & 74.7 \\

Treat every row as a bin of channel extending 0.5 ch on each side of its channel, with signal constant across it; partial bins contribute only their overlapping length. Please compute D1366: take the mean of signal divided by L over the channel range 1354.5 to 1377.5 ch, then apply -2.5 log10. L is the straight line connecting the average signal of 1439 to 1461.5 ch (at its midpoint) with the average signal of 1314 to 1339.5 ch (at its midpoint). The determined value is 0.24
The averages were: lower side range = 148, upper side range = 88.5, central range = 103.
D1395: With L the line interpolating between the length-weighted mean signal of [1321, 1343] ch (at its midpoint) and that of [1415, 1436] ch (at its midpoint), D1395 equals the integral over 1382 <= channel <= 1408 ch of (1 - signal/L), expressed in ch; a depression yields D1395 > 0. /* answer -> 3.2 ch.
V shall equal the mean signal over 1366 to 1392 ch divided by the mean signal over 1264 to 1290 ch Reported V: 0.8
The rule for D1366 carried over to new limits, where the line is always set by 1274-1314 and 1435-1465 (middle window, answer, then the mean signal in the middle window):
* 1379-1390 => 0.07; 99.7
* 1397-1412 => 0.01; 100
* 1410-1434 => -0.04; 100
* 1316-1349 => -0.19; 141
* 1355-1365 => 0.05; 107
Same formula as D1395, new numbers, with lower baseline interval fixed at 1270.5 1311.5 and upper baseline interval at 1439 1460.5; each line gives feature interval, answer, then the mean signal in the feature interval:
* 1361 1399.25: 1.7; 101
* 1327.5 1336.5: -2.0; 144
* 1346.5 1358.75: -0.3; 116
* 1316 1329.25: -3.6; 153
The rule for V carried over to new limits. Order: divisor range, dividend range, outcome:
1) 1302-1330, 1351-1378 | 0.70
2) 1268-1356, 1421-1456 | 0.71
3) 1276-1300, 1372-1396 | 0.87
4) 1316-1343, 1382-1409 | 0.69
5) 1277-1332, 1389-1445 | 0.75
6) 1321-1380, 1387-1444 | 0.82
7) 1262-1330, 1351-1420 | 0.76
